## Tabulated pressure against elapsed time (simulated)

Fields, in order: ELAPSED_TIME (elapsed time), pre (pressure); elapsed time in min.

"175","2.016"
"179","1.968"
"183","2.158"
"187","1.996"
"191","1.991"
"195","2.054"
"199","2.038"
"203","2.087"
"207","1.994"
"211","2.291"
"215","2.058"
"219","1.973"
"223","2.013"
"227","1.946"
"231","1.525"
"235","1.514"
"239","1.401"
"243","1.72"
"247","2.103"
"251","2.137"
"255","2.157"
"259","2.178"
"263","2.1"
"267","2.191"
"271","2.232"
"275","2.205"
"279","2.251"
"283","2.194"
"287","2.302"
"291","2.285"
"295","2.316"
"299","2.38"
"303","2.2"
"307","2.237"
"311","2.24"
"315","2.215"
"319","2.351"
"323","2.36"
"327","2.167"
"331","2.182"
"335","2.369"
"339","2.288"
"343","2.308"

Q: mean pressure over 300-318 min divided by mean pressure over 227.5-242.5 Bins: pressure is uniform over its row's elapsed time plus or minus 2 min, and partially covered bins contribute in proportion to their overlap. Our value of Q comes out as 1.4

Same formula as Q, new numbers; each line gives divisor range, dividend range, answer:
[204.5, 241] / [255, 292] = 1.19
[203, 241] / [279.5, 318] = 1.21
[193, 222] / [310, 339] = 1.10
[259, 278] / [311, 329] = 1.04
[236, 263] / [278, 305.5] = 1.17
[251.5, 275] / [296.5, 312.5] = 1.04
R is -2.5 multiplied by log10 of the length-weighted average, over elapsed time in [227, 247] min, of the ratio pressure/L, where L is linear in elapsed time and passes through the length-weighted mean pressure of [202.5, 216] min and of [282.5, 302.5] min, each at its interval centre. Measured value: 0.31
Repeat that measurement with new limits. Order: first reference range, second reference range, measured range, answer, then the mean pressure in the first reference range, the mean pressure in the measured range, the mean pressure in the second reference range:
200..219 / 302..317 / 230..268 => 0.13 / 2.09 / 1.9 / 2.22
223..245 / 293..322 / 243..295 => -0.12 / 1.66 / 2.18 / 2.28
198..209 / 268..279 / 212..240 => 0.16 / 2.04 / 1.81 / 2.22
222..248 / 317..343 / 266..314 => -0.10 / 1.72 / 2.25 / 2.29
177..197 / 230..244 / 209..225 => -0.20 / 2.03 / 2.08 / 1.53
